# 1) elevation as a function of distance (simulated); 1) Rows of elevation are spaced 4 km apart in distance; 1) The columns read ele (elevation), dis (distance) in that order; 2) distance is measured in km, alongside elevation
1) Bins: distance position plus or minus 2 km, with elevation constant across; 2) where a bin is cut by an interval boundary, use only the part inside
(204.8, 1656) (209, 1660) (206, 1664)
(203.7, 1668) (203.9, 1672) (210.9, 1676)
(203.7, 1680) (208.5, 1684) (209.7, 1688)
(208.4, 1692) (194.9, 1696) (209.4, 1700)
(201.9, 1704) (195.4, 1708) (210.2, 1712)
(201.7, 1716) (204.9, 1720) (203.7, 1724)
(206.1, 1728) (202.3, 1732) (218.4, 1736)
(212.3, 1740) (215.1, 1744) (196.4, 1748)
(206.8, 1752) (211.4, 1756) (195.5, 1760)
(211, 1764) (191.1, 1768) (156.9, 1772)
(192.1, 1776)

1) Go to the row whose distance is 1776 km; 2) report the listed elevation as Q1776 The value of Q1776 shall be 192.1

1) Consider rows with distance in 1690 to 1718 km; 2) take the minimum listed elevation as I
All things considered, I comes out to 194.9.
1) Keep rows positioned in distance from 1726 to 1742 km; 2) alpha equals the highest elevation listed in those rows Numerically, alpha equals 218.4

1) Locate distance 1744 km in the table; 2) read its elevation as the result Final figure 215.1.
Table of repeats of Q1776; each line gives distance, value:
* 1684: 208.5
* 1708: 195.4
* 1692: 208.4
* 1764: 211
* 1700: 209.4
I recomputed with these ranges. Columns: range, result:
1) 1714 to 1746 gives 201.7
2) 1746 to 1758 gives 196.4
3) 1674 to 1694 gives 203.7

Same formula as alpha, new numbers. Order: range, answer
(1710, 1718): 210.2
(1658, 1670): 209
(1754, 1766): 211.4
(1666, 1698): 210.9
